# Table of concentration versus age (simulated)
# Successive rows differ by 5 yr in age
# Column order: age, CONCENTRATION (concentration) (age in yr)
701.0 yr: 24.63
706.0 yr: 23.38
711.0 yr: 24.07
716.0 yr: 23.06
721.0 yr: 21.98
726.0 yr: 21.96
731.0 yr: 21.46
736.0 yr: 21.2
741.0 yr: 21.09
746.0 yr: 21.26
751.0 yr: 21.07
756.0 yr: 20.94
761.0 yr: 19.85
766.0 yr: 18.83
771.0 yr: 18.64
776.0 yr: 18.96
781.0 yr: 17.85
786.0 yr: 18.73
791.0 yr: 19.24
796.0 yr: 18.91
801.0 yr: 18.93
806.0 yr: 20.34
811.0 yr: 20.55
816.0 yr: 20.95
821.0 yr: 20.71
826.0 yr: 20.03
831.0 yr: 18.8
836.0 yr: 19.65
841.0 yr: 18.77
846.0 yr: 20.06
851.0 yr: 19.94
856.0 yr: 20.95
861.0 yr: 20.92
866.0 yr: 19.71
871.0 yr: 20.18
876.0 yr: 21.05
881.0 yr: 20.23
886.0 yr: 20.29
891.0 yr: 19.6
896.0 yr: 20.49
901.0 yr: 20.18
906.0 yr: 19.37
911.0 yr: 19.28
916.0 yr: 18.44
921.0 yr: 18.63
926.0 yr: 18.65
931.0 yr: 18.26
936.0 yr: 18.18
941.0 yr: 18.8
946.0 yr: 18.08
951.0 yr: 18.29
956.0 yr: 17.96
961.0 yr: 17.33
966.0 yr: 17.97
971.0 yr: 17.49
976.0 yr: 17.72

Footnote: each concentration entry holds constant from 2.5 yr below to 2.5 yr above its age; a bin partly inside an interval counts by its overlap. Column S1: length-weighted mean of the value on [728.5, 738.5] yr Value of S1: 21.3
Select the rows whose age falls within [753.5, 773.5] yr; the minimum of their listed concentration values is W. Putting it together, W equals 18.64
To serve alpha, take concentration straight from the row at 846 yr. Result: 20.06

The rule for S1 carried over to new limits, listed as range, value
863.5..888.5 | 20.3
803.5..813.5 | 20.4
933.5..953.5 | 18.3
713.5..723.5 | 22.5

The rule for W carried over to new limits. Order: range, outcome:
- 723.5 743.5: 21.09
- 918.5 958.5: 17.96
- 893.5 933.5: 18.26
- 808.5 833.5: 18.8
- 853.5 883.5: 19.71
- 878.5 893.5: 19.6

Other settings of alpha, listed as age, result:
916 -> 18.44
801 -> 18.93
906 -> 19.37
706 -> 23.38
